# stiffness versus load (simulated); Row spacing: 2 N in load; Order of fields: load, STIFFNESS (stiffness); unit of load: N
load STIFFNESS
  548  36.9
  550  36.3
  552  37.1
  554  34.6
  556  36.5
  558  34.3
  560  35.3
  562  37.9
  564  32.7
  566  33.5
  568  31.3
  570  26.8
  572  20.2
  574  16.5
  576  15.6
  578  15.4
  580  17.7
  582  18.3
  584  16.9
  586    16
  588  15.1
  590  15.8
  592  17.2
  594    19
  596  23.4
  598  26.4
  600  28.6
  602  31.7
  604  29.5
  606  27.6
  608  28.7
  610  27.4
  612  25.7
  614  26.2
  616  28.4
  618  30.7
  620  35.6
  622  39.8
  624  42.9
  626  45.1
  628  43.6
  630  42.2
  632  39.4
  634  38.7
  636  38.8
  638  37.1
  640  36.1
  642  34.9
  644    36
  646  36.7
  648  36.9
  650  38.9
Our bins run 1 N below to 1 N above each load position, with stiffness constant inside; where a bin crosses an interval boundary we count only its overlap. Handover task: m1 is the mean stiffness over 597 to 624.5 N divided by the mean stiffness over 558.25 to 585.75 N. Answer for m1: 1.24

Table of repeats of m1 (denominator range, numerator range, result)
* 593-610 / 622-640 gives 1.51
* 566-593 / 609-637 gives 1.87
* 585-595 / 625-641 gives 2.41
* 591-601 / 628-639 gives 1.73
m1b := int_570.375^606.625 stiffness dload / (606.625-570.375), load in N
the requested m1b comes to 20.6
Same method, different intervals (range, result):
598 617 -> 28.1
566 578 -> 22.5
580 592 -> 16.6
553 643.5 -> 29.3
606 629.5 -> 33.9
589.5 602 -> 22.8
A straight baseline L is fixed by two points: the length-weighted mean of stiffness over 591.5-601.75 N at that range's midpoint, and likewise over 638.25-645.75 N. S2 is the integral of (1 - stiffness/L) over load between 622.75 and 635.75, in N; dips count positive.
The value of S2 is -3.7 N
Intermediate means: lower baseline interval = 23.8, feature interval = 41.8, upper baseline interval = 35.9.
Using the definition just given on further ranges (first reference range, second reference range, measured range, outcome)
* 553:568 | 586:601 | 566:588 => 6.3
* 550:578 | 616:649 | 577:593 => 7.8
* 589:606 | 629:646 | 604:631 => -2.3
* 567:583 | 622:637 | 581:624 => 8.0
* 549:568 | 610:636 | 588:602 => 5.4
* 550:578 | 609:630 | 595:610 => 2.4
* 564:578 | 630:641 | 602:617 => 2.1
